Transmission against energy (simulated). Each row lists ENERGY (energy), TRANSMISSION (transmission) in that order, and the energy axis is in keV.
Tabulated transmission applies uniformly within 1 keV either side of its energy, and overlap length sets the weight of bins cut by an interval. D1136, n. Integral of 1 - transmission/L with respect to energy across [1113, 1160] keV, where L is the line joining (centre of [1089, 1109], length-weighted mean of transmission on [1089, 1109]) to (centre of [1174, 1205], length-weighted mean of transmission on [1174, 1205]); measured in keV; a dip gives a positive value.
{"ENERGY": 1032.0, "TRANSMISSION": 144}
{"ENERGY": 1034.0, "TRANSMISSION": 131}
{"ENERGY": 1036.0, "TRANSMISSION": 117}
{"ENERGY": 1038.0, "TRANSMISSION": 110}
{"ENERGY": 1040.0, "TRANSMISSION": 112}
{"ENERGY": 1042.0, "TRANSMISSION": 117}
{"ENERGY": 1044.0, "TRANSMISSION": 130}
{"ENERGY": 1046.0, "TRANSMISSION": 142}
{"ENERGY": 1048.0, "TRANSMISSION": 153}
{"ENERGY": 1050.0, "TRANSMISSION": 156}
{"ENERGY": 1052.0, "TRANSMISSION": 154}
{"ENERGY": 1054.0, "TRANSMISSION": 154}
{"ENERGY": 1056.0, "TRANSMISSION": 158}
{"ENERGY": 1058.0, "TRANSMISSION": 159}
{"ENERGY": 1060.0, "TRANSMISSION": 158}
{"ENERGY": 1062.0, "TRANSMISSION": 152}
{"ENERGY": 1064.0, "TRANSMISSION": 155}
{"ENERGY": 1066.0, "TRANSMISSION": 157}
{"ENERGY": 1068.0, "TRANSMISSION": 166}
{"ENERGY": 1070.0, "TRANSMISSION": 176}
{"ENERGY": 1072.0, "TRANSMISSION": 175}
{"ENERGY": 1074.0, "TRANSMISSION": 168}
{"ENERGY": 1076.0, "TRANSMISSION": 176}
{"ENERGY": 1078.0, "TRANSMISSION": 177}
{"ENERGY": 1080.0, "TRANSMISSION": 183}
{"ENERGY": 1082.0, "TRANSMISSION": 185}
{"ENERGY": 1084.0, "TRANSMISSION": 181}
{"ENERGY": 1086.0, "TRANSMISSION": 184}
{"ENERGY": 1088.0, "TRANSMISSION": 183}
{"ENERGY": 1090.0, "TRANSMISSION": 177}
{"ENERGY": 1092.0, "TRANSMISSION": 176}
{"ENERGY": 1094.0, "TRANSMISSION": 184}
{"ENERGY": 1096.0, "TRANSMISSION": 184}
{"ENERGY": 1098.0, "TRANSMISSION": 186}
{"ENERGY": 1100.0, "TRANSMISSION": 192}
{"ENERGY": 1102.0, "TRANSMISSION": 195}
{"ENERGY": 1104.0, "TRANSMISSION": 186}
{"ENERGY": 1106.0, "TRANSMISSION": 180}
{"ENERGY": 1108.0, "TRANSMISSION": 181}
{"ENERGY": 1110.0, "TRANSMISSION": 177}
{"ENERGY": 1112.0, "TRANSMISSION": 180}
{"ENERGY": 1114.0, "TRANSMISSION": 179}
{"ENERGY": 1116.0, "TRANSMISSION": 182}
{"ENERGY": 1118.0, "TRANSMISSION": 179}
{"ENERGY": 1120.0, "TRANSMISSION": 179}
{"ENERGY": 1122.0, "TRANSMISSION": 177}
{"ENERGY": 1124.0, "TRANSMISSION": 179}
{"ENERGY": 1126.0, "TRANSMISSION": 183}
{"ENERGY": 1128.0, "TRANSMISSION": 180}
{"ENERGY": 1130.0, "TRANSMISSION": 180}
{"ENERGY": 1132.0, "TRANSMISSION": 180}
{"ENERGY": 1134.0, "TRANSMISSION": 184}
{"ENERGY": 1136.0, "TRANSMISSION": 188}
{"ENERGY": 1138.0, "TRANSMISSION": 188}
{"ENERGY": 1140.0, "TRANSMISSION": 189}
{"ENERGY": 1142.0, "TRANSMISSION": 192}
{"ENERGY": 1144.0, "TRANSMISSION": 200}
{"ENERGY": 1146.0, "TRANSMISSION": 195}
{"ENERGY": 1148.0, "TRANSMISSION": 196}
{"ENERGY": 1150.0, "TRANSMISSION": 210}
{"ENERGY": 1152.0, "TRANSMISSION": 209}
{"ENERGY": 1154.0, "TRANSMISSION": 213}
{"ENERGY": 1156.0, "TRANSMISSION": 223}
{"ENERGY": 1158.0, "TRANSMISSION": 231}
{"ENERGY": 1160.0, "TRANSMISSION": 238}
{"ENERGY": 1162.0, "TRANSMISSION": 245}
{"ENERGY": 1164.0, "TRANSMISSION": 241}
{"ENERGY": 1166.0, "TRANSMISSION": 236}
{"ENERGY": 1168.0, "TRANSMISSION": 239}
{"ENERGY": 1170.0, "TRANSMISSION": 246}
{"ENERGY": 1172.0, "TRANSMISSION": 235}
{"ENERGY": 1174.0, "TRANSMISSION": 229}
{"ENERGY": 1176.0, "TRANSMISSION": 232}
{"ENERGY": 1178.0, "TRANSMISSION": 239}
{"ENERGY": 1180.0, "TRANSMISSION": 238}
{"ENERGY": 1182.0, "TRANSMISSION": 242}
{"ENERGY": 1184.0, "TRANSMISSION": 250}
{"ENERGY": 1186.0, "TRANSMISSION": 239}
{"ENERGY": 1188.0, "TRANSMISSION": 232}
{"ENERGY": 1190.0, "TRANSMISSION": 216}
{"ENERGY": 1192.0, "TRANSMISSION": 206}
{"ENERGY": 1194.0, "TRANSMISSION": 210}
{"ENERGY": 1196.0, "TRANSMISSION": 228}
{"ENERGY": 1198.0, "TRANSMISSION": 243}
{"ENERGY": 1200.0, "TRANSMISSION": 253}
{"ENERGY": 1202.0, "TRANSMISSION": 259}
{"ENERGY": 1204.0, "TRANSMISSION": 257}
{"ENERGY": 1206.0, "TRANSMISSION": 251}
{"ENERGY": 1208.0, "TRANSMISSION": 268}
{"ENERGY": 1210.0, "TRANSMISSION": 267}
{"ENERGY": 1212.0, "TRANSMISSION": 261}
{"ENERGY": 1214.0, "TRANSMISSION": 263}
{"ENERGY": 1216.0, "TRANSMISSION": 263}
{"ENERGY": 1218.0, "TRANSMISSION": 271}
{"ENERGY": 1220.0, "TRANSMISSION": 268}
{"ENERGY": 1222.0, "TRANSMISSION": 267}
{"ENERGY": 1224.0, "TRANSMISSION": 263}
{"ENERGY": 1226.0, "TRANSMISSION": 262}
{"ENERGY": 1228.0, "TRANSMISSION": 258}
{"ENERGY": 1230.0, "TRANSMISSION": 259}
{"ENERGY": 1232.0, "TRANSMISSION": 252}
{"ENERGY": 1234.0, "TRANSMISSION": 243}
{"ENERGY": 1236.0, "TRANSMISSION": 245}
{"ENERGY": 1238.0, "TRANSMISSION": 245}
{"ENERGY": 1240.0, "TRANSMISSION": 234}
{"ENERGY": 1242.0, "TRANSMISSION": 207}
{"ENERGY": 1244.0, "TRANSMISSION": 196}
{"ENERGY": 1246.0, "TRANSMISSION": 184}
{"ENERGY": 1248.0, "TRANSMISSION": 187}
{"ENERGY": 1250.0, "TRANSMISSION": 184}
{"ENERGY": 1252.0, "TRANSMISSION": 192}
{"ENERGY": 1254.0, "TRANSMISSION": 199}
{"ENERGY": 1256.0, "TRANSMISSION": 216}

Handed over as 3.0 keV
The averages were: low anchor 184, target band 193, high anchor 236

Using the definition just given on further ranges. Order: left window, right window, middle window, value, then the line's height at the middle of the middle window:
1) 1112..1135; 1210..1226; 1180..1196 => 0.6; 238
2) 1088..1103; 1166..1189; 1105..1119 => 1.1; 195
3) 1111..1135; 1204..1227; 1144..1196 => -1.1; 223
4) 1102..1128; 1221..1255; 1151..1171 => -3.4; 198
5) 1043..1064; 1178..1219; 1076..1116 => -0.8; 179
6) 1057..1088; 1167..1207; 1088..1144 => 3.5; 196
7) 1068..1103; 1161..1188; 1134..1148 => 1.6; 217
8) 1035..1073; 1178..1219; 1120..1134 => 1.2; 197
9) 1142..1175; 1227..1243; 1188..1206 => -0.1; 233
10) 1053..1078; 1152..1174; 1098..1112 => 0.5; 192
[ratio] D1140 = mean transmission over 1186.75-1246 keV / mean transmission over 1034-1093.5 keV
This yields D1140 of 1.6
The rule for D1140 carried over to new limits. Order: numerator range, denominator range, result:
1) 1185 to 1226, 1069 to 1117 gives 1.38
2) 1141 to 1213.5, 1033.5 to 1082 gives 1.53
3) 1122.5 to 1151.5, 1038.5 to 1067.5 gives 1.29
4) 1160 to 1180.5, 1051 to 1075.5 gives 1.48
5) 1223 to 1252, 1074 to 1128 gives 1.26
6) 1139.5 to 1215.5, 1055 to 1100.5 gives 1.34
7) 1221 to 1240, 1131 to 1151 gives 1.32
